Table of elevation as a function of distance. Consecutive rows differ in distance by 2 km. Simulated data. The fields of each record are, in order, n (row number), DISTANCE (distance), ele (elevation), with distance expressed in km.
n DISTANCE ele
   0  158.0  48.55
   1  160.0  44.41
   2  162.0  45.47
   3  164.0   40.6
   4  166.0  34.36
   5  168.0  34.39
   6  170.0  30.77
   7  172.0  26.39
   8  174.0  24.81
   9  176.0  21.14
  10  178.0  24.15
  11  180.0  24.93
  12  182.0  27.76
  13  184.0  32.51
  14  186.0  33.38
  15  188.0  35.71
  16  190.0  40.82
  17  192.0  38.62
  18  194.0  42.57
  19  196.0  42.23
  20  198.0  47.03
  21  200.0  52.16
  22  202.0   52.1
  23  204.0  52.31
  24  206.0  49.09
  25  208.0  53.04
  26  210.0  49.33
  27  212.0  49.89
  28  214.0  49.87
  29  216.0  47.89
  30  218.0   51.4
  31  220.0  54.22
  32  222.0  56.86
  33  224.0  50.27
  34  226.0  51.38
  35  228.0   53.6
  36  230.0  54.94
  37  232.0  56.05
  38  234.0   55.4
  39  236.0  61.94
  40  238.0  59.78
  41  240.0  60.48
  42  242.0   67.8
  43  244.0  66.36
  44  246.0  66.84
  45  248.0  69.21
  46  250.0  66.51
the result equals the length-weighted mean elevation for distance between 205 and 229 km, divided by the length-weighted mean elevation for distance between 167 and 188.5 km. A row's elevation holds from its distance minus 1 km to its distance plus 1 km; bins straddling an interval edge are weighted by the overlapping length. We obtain 1.80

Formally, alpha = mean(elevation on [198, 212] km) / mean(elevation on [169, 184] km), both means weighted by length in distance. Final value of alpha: 1.95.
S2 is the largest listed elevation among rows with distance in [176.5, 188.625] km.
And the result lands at 35.71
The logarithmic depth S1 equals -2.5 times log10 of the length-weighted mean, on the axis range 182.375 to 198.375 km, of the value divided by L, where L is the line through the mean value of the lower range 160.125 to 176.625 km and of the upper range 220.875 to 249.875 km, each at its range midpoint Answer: 0.10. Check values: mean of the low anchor 33.1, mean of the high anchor 59.5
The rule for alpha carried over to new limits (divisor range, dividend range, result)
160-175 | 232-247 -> 1.80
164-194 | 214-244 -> 1.78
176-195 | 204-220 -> 1.54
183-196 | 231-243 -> 1.60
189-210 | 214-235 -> 1.13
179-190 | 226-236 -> 1.74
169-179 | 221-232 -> 2.11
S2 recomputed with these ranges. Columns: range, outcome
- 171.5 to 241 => 61.94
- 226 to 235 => 56.05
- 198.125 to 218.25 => 53.04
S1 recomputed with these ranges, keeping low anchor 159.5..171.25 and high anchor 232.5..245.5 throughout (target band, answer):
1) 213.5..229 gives 0.08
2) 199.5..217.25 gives 0.03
